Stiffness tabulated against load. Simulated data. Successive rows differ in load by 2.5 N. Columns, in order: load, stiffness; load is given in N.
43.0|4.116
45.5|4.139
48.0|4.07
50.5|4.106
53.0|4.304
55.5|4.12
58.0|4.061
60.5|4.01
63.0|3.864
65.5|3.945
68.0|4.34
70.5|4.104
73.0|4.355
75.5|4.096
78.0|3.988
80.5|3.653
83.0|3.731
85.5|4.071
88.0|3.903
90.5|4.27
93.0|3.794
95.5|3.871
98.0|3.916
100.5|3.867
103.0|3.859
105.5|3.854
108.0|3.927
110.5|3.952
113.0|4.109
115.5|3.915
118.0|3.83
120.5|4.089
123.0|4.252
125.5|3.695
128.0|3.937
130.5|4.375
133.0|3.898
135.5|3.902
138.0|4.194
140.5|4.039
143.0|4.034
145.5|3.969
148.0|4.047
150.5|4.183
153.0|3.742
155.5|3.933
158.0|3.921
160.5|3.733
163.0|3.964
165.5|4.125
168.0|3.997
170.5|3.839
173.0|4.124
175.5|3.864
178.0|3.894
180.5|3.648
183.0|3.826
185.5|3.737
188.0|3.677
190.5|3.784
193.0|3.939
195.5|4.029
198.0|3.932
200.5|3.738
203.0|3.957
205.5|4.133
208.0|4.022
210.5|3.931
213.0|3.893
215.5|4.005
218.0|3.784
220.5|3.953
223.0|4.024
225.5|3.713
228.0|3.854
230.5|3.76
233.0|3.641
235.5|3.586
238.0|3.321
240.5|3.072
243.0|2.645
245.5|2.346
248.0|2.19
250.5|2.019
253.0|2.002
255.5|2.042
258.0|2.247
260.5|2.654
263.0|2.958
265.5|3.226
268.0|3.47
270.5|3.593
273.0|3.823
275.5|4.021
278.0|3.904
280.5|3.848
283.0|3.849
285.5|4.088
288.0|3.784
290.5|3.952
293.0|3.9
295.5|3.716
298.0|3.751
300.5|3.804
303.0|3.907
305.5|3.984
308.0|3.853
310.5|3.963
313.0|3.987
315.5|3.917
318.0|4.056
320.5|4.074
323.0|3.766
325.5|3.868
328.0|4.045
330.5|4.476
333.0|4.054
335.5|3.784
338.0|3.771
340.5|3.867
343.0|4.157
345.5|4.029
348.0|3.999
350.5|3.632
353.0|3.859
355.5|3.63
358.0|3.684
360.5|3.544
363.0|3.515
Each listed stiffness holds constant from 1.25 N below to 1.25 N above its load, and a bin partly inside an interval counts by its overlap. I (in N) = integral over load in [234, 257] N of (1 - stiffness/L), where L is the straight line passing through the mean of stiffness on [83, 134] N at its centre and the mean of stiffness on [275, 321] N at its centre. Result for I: 7.8 N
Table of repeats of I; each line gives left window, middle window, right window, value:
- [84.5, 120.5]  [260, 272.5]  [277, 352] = 2.2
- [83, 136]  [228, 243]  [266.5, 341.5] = 1.8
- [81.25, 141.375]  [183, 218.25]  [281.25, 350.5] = 0.5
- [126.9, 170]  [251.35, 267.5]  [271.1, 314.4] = 5.6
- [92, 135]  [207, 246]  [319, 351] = 3.4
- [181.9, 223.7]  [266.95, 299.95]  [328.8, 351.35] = 1.0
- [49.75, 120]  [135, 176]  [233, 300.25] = -3.1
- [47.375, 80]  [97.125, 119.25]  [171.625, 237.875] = 0.6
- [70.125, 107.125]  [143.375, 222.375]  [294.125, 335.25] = 0.7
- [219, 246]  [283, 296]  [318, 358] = -0.6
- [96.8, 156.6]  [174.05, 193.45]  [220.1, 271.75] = -1.4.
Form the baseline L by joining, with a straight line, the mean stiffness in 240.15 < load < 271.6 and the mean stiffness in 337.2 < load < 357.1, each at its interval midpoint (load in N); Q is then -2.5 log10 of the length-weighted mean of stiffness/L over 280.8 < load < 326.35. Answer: -0.19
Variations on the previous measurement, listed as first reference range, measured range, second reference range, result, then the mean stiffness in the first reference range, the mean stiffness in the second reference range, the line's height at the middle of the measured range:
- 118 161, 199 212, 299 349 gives 0.01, 4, 3.97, 3.99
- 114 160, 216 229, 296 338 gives 0.03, 3.99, 3.95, 3.97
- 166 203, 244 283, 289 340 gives 0.29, 3.87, 3.93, 3.91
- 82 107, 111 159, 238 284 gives -0.09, 3.92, 3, 3.69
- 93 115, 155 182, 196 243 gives -0.02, 3.91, 3.77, 3.83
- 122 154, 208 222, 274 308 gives 0.01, 4.02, 3.88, 3.95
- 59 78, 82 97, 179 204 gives 0.03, 4.09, 3.83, 4.05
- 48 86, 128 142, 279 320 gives -0.02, 4.05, 3.9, 4.01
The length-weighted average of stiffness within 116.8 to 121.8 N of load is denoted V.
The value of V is 3.96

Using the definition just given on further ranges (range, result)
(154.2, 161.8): 3.86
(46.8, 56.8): 4.15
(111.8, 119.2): 3.95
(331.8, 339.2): 3.87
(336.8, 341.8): 3.82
